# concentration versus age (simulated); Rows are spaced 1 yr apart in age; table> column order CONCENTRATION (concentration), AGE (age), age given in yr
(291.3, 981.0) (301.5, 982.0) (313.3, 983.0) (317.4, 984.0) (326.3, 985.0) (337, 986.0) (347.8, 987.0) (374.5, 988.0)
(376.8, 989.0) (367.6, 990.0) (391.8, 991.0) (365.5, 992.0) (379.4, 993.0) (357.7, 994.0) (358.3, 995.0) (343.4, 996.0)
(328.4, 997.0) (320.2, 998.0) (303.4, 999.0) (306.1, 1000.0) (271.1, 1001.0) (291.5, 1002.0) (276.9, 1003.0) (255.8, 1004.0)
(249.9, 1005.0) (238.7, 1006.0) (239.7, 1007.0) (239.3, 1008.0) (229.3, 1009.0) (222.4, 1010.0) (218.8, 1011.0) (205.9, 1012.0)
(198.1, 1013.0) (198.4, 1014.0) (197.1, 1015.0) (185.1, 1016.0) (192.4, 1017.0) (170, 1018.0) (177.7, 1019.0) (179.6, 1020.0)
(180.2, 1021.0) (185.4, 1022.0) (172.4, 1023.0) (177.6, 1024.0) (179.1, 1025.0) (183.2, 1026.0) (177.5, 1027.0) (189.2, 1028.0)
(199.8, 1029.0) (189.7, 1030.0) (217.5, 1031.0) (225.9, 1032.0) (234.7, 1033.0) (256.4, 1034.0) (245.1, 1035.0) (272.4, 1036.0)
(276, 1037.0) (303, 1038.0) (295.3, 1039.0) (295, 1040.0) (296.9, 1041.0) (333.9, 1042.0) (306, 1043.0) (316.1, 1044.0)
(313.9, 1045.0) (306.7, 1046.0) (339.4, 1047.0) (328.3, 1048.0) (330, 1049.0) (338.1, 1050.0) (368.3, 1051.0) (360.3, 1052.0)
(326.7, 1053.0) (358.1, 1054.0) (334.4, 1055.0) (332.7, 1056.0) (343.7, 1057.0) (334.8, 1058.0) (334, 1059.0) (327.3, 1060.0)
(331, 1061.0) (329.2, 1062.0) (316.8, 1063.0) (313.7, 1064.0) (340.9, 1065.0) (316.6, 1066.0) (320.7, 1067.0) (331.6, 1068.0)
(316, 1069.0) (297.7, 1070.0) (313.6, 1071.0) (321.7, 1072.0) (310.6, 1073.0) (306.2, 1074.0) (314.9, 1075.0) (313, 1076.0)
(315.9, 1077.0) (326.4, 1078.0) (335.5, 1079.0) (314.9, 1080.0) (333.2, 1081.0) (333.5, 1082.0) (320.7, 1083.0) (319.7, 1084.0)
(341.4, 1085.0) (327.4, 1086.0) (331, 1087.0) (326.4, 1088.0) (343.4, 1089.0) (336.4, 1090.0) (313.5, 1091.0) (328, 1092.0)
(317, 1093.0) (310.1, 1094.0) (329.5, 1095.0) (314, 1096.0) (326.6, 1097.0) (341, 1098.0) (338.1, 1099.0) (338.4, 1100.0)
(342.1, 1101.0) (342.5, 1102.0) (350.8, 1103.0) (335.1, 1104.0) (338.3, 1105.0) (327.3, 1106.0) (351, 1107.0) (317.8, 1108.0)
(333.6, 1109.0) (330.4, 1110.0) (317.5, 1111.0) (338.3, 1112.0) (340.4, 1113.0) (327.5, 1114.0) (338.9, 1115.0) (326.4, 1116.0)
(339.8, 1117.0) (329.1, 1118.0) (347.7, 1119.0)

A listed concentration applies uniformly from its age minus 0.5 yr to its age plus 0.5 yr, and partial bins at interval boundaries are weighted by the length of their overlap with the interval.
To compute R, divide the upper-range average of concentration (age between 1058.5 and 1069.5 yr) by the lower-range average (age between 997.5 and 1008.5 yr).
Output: 1.2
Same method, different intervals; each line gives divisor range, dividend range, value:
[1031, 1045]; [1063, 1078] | 1.13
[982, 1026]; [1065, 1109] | 1.22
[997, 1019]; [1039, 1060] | 1.38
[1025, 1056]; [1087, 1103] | 1.17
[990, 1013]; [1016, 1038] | 0.71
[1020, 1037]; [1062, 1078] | 1.54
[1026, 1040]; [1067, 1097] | 1.36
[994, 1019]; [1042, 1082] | 1.29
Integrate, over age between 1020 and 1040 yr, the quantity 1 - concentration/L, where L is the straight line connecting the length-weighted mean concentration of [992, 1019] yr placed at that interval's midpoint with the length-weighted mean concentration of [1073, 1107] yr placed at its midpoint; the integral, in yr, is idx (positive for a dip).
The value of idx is 4.4 yr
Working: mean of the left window 261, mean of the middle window 220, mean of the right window 328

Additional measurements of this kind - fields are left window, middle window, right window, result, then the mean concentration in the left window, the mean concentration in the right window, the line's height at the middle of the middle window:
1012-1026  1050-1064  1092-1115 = -4.8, 185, 332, 251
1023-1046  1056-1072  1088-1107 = -2.1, 249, 332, 288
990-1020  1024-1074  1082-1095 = 0.6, 266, 327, 298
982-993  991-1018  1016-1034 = 1.3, 351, 192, 279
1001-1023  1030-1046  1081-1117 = -1.7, 216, 331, 251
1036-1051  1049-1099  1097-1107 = -0.1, 313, 339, 327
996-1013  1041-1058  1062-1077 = -1.8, 263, 317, 300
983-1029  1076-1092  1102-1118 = -0.6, 262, 334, 316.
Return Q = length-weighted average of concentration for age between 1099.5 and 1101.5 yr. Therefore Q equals 340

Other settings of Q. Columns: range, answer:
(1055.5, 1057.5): 338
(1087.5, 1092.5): 330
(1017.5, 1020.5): 176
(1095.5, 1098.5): 327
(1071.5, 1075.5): 313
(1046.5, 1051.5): 341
